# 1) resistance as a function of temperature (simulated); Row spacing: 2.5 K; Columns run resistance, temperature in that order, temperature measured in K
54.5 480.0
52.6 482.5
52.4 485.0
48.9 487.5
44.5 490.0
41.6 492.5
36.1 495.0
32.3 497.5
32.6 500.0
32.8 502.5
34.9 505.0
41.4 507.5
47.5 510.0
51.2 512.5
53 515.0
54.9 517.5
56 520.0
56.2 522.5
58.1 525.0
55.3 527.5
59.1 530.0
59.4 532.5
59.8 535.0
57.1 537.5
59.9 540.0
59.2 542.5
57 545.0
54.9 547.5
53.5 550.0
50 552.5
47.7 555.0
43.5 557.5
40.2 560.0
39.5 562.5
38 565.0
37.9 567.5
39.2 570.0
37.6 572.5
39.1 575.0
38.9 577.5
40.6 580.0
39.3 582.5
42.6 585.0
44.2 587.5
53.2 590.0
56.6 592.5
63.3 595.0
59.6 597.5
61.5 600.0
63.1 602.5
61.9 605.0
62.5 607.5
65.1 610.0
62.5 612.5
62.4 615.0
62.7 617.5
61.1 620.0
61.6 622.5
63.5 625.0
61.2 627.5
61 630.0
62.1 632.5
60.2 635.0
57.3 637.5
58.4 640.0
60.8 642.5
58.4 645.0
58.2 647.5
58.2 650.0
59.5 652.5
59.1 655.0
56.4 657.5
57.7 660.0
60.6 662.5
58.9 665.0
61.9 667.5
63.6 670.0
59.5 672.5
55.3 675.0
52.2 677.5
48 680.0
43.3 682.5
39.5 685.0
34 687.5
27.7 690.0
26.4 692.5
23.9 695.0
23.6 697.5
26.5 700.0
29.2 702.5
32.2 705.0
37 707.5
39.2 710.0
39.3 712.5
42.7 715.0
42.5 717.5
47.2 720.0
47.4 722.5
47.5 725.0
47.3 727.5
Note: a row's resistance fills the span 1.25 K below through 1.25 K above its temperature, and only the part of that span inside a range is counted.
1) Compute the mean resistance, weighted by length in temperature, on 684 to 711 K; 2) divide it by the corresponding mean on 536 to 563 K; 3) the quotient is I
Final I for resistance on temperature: 0.60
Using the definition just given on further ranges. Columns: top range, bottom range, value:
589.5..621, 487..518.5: 1.46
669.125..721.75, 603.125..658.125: 0.65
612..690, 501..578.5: 1.17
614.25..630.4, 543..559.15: 1.21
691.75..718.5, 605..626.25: 0.53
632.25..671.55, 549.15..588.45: 1.42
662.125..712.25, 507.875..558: 0.76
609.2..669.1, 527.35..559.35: 1.10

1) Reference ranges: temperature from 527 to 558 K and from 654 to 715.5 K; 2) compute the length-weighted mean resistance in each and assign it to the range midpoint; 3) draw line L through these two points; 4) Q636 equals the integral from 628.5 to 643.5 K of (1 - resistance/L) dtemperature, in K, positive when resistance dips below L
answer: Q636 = -3.8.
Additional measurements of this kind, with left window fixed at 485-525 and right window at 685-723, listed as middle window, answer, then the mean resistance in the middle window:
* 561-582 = 1.3 K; 38.9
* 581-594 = -2.2 K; 47.4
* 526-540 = -4.8 K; 58.3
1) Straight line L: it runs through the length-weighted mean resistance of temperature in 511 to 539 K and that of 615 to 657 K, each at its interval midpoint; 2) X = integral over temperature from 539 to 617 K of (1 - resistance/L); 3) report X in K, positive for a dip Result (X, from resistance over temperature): 9.85 K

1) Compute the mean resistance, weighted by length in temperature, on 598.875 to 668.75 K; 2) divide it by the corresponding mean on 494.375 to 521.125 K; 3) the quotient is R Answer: 1.4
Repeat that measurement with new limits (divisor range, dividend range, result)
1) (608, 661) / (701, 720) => 0.63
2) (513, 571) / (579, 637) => 1.12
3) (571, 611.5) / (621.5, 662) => 1.15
